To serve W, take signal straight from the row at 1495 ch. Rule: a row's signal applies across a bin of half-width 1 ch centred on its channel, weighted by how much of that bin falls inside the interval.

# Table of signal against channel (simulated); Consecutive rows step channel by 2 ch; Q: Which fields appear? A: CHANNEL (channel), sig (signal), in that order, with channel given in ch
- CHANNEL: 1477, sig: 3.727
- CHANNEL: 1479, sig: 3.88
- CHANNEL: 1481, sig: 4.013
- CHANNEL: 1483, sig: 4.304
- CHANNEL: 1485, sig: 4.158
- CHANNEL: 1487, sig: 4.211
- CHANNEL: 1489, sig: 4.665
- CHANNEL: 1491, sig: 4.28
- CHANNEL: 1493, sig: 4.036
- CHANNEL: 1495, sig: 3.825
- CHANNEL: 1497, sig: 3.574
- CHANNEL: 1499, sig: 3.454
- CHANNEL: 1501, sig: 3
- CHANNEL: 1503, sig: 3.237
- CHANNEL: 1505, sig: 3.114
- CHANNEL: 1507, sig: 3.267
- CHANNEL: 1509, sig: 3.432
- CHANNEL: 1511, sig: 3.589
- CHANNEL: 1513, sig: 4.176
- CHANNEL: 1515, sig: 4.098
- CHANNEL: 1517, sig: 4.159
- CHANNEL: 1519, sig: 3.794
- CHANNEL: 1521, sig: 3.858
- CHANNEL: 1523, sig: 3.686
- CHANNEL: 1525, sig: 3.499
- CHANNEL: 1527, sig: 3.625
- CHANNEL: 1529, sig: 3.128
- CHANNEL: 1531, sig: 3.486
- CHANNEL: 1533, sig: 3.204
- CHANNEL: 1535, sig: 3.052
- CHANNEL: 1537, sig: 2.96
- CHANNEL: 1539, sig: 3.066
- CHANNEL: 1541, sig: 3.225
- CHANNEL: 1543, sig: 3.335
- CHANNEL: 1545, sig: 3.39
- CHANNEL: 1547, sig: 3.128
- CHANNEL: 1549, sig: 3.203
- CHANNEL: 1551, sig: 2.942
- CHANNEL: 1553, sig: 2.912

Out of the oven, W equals 3.825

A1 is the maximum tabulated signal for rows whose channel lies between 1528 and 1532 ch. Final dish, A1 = 3.486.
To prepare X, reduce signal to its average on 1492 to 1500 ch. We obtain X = 3.72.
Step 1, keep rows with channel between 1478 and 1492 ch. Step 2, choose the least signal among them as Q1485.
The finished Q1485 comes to 3.88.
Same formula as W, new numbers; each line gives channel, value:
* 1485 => 4.158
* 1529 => 3.128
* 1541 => 3.225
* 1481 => 4.013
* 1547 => 3.128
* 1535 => 3.052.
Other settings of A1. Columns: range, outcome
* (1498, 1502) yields 3.454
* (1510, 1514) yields 4.176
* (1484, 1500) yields 4.665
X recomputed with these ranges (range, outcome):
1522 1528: 3.6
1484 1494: 4.27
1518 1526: 3.71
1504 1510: 3.27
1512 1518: 4.14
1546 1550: 3.17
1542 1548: 3.28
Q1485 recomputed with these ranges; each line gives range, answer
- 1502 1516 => 3.114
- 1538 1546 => 3.066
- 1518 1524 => 3.686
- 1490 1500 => 3.454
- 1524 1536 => 3.052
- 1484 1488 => 4.158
